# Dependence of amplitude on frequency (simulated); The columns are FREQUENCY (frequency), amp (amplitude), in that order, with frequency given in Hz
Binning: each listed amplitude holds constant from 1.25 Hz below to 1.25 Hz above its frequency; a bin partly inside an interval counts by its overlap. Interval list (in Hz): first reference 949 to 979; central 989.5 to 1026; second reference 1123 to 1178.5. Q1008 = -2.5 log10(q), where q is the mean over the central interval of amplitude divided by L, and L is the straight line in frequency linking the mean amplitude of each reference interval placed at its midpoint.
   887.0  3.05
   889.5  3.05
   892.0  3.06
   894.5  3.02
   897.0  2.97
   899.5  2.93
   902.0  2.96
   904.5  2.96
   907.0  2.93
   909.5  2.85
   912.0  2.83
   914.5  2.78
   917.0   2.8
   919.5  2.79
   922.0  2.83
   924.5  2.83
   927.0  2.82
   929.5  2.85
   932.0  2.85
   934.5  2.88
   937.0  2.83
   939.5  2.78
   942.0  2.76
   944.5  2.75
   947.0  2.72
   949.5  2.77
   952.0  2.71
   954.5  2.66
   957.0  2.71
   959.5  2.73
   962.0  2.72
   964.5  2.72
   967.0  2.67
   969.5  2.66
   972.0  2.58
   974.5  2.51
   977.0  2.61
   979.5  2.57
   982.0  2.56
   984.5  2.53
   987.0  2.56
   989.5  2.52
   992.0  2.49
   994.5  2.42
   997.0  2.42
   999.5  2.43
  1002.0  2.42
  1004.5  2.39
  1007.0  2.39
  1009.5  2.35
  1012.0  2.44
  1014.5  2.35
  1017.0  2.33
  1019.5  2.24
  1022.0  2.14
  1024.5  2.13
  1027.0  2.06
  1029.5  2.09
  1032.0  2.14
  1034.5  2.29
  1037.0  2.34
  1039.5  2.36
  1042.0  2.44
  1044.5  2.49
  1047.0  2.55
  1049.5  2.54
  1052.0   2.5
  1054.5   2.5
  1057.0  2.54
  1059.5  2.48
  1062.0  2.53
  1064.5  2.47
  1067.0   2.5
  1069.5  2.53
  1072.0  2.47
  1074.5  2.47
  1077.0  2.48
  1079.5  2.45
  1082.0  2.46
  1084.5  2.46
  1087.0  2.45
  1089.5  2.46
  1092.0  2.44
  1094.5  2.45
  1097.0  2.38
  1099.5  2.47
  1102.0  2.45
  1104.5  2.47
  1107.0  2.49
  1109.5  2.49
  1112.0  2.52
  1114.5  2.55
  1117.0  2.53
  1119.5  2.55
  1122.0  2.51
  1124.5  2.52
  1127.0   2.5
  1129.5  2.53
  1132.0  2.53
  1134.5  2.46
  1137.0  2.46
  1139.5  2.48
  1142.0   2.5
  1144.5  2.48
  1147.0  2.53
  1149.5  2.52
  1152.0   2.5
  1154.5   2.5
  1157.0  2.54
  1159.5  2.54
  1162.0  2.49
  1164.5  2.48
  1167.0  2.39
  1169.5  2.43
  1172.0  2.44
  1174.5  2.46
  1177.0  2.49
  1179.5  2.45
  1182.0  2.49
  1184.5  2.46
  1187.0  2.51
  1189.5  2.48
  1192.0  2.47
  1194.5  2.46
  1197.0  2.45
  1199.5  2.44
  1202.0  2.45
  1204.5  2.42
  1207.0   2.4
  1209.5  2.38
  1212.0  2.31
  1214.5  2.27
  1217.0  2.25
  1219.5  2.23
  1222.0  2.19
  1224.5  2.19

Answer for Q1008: 0.12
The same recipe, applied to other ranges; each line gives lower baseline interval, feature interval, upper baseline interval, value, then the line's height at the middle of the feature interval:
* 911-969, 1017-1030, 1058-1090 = 0.20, 2.59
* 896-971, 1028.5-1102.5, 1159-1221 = 0.07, 2.61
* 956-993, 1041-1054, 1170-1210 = 0.02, 2.56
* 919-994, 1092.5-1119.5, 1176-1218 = 0.02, 2.53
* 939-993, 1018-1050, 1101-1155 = 0.13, 2.59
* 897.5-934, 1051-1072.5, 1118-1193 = 0.06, 2.63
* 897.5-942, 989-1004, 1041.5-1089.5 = 0.09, 2.66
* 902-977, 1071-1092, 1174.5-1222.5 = 0.05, 2.57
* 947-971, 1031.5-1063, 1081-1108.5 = 0.04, 2.54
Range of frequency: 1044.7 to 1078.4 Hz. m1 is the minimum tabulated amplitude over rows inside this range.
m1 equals 2.47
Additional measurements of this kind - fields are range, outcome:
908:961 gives 2.66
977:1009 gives 2.39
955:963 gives 2.71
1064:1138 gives 2.38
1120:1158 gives 2.46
